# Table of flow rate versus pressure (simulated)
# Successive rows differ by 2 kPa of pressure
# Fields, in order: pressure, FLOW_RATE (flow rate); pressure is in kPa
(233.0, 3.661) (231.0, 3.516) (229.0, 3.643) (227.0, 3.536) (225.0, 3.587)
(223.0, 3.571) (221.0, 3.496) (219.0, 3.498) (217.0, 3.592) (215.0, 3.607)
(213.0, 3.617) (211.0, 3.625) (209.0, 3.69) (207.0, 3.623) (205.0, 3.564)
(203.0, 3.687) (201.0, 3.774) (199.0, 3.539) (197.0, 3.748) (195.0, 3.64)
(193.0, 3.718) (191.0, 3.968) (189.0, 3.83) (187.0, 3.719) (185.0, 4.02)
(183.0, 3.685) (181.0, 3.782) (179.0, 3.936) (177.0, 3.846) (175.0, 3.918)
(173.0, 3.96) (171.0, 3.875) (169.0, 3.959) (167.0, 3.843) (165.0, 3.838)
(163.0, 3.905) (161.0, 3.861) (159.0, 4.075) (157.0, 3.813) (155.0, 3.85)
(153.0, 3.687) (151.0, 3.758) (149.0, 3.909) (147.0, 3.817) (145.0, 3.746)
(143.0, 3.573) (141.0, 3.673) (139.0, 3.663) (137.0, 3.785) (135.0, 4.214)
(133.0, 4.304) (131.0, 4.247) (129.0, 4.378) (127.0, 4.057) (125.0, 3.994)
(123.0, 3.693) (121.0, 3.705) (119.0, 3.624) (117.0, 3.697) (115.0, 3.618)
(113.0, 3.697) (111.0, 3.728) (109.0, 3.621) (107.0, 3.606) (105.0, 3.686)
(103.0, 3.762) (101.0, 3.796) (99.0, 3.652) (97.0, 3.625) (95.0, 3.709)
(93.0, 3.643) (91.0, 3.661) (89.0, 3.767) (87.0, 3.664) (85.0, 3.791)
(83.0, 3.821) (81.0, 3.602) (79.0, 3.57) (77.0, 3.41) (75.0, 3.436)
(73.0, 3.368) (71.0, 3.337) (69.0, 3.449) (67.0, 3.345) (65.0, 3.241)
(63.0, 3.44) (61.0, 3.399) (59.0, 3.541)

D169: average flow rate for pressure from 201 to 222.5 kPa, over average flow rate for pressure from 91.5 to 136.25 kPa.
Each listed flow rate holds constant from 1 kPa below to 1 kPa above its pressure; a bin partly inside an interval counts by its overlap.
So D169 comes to 0.94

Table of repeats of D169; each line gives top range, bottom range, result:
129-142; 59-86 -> 1.15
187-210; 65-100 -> 1.04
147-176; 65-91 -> 1.09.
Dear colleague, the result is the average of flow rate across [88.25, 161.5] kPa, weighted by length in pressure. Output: 3.8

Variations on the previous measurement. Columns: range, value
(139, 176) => 3.83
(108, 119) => 3.67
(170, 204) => 3.8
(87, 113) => 3.69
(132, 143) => 3.9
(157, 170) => 3.91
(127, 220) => 3.81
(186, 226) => 3.65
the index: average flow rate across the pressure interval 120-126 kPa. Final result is 3.8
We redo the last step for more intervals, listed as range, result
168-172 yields 3.92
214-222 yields 3.55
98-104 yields 3.74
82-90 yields 3.76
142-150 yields 3.76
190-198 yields 3.77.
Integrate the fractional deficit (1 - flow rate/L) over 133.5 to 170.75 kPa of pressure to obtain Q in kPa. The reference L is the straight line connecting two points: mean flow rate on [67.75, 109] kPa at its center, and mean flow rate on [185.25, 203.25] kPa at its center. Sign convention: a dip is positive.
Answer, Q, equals -1.4 kPa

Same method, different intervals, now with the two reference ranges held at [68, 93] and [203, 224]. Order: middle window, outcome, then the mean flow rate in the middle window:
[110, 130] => -1.3 kPa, 3.82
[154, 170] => -1.4 kPa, 3.89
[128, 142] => -1.8 kPa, 4.04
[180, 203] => -1.1 kPa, 3.76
